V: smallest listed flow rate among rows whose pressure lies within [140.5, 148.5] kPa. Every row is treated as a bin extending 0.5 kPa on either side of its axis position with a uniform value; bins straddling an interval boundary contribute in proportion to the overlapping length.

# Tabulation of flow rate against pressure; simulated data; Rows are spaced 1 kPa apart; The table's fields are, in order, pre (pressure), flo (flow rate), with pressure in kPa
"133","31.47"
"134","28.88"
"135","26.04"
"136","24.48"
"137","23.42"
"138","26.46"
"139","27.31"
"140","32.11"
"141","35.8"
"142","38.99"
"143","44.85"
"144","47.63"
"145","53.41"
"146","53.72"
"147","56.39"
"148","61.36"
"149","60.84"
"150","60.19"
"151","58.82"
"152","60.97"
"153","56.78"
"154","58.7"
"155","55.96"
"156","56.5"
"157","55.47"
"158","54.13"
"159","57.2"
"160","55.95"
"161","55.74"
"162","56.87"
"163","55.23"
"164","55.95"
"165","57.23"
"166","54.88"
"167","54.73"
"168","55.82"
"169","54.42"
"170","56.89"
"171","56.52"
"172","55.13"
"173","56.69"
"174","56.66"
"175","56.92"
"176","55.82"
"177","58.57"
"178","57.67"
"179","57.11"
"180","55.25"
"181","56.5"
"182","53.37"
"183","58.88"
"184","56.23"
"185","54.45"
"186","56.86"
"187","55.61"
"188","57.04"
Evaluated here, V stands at 35.8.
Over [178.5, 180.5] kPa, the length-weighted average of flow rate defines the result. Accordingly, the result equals 56.2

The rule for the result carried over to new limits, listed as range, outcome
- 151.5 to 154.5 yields 58.8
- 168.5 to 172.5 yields 55.7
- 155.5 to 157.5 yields 56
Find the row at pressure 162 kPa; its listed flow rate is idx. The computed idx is 56.87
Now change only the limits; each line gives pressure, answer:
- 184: 56.23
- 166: 54.88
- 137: 23.42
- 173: 56.69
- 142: 38.99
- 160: 55.95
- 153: 56.78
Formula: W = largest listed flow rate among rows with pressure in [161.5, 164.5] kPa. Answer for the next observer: 56.87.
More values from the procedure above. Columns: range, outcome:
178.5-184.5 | 58.88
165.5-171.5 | 56.89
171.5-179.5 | 58.57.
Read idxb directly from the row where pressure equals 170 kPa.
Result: 56.89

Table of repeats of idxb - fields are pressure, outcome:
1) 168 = 55.82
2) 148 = 61.36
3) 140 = 32.11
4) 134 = 28.88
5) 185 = 54.45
